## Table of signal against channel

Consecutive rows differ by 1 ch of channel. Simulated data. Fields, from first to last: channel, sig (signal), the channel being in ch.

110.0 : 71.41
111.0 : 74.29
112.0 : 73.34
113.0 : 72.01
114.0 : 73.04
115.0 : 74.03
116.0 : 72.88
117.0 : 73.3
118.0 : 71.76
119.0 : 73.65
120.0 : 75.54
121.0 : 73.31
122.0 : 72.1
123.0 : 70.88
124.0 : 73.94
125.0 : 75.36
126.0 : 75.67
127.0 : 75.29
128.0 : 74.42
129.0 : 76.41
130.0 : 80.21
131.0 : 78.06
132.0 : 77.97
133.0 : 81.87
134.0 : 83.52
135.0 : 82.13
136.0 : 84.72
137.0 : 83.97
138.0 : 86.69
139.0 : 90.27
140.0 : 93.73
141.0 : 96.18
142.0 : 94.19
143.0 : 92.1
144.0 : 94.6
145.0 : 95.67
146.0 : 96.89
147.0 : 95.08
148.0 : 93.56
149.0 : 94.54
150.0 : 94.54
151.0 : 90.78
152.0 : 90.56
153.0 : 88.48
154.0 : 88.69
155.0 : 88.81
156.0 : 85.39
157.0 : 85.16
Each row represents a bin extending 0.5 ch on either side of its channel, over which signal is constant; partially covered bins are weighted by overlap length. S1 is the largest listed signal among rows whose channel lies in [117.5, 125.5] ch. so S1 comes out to 75.54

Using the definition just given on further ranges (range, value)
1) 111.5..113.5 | 73.34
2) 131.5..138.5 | 86.69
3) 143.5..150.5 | 96.89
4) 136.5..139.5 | 90.27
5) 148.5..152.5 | 94.54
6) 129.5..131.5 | 80.21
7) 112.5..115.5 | 74.03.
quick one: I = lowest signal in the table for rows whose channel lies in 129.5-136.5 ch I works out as 77.97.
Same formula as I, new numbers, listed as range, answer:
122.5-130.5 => 70.88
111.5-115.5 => 72.01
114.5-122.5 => 71.76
